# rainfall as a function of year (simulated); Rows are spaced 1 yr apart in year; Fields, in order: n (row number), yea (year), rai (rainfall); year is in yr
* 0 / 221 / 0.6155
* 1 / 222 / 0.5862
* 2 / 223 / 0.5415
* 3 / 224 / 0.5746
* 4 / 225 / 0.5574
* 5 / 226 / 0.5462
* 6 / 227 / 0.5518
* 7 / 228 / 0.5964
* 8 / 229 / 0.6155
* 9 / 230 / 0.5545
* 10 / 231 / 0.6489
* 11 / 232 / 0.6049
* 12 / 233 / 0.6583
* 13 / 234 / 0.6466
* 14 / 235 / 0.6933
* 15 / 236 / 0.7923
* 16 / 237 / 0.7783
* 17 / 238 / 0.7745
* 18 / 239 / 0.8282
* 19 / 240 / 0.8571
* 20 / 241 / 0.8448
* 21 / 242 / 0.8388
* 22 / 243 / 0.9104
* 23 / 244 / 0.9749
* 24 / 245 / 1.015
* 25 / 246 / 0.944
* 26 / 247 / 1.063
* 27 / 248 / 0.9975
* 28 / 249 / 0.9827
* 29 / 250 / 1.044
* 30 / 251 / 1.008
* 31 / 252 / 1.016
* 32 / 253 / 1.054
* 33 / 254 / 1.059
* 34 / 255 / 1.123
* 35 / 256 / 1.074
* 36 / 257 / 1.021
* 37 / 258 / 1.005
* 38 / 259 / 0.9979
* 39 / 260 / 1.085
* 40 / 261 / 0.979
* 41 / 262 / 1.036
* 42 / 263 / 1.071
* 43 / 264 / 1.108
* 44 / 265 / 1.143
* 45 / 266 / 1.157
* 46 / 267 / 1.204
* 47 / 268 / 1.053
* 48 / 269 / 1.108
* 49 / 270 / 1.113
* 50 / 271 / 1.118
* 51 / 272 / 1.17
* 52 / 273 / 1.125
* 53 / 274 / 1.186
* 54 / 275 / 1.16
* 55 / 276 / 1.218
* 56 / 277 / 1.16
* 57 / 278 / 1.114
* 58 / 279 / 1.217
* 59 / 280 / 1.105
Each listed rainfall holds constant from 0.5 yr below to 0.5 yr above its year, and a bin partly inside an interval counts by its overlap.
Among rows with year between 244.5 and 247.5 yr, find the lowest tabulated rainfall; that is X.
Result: 0.944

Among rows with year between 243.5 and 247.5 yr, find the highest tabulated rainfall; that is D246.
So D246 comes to 1.063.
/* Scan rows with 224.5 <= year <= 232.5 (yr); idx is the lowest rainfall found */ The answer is 0.5462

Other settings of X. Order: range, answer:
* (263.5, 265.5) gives 1.108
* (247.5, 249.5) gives 0.9827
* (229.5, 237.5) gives 0.5545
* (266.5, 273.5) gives 1.053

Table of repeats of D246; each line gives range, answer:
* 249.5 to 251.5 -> 1.044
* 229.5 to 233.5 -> 0.6583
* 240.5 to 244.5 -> 0.9749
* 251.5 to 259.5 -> 1.123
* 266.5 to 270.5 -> 1.204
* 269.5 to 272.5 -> 1.17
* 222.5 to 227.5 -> 0.5746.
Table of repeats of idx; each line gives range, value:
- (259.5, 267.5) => 0.979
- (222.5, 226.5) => 0.5415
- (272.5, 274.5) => 1.125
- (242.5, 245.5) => 0.9104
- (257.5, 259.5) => 0.9979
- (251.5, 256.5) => 1.016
